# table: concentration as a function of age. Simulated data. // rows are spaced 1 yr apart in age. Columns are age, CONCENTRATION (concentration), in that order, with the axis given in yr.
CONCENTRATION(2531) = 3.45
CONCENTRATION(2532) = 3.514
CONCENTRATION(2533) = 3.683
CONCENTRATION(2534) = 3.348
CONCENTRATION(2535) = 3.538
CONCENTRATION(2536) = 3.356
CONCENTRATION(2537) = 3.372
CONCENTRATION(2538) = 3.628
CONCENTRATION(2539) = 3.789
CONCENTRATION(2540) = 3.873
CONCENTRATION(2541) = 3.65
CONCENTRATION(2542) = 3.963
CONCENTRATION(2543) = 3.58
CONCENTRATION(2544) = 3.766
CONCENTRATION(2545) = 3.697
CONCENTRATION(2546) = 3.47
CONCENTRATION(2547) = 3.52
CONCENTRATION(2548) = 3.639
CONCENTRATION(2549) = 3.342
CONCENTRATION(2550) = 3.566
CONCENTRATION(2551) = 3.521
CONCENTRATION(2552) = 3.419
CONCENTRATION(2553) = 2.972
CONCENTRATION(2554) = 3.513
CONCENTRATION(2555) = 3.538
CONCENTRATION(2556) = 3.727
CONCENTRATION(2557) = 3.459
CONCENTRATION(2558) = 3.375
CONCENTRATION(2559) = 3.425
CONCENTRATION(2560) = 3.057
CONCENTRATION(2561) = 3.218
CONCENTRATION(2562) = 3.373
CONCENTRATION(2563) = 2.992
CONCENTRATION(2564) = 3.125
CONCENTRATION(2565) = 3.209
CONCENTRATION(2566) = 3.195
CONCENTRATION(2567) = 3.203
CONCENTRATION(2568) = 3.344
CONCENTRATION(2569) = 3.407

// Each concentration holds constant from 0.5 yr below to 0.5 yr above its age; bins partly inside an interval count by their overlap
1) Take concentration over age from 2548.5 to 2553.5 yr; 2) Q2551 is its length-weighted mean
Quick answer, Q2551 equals 3.36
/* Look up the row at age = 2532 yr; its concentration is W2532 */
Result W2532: 3.514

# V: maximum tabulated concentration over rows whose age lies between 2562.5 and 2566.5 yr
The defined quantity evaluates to 3.209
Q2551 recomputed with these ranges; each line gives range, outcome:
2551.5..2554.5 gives 3.3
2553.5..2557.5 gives 3.56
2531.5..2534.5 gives 3.52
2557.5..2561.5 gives 3.27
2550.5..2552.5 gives 3.47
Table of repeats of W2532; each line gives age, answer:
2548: 3.639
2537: 3.372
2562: 3.373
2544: 3.766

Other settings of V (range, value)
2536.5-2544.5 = 3.963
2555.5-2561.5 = 3.727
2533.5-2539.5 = 3.789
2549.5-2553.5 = 3.566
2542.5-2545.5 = 3.766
